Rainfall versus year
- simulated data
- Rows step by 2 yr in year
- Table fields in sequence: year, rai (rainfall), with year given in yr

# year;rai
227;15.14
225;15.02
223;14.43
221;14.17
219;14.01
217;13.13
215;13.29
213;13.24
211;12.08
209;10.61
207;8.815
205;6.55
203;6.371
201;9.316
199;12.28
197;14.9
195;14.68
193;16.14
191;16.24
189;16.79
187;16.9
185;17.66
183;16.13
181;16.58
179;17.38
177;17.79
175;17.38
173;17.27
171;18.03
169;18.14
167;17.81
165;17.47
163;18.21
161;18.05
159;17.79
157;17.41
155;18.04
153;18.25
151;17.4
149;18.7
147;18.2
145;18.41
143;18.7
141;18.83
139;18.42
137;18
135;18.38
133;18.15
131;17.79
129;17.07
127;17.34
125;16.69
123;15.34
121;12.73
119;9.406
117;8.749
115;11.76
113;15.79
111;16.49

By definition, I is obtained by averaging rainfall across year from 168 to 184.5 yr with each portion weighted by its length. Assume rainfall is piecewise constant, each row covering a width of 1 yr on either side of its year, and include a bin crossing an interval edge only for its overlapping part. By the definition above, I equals 17.3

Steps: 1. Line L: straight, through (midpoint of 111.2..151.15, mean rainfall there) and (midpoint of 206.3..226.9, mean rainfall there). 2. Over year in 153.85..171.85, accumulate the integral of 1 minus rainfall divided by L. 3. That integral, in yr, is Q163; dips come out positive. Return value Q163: -3.4 yr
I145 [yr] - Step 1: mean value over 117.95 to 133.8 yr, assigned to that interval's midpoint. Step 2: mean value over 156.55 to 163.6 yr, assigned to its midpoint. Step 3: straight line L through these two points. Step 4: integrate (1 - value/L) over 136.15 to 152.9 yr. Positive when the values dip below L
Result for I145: -1.5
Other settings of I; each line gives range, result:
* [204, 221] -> 11.6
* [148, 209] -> 15.7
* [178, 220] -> 13.5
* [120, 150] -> 17.5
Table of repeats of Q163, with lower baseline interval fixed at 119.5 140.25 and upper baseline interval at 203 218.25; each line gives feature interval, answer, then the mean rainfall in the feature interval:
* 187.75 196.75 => -2.7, 15.9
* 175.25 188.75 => -4.3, 17.1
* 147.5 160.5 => -2.5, 17.9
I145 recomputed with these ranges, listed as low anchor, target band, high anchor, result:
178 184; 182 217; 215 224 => 5.4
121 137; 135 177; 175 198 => -3.1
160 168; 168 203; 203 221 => -1.9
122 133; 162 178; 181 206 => -3.1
